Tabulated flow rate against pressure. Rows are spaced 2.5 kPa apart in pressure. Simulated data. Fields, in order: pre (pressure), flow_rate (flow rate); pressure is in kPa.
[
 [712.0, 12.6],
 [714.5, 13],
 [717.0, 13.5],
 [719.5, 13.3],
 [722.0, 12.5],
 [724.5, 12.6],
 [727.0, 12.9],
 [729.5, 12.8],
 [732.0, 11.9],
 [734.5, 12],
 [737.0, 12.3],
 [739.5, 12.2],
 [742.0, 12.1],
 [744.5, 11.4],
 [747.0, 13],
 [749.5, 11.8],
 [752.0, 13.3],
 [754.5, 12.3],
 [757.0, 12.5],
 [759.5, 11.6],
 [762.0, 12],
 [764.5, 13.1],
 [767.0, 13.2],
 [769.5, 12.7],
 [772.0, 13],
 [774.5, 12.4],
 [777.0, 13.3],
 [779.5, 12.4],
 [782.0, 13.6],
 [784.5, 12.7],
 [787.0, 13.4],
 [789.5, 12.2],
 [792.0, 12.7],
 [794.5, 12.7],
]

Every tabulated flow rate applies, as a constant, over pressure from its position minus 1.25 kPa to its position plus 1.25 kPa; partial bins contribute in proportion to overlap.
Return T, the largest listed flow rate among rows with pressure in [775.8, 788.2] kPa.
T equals 13.6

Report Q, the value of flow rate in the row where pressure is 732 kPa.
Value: 11.9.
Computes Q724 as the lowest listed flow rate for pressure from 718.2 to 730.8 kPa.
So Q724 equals 12.5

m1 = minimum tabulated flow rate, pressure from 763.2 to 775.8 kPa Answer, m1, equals 12.4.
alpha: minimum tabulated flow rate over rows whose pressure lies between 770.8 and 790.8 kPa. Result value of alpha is 12.2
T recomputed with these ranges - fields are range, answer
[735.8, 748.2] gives 13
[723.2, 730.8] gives 12.9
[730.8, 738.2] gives 12.3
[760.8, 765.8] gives 13.1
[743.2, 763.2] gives 13.3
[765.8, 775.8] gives 13.2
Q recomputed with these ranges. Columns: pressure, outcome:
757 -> 12.5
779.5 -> 12.4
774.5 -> 12.4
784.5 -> 12.7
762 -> 12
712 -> 12.6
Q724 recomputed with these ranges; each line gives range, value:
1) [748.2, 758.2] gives 11.8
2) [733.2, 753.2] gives 11.4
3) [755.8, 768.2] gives 11.6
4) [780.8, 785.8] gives 12.7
